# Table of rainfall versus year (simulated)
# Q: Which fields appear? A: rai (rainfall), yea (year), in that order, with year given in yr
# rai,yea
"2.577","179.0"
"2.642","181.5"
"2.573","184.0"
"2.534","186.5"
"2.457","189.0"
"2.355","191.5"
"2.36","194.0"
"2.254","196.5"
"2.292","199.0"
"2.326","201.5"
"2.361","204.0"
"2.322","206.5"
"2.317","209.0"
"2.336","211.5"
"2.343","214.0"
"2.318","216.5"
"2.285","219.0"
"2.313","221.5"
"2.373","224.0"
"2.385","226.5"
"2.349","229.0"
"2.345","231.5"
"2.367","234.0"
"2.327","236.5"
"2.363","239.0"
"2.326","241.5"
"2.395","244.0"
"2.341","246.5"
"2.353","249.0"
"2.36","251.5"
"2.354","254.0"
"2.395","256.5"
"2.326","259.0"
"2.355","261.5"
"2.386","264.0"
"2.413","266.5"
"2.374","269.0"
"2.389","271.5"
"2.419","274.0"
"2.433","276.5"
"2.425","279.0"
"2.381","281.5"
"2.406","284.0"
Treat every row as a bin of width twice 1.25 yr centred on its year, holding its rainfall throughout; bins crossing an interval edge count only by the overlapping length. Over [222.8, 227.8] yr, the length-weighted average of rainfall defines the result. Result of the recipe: 2.38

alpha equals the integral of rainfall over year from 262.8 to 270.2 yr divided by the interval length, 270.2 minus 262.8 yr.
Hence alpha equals 2.39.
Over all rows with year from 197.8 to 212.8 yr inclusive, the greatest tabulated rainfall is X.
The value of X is 2.361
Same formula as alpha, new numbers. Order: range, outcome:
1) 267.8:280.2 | 2.41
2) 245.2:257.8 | 2.36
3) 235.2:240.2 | 2.35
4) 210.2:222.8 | 2.32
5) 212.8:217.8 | 2.33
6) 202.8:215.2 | 2.34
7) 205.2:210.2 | 2.32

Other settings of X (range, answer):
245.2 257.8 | 2.395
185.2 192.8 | 2.534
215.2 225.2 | 2.373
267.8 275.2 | 2.419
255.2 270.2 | 2.413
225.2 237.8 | 2.385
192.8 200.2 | 2.36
